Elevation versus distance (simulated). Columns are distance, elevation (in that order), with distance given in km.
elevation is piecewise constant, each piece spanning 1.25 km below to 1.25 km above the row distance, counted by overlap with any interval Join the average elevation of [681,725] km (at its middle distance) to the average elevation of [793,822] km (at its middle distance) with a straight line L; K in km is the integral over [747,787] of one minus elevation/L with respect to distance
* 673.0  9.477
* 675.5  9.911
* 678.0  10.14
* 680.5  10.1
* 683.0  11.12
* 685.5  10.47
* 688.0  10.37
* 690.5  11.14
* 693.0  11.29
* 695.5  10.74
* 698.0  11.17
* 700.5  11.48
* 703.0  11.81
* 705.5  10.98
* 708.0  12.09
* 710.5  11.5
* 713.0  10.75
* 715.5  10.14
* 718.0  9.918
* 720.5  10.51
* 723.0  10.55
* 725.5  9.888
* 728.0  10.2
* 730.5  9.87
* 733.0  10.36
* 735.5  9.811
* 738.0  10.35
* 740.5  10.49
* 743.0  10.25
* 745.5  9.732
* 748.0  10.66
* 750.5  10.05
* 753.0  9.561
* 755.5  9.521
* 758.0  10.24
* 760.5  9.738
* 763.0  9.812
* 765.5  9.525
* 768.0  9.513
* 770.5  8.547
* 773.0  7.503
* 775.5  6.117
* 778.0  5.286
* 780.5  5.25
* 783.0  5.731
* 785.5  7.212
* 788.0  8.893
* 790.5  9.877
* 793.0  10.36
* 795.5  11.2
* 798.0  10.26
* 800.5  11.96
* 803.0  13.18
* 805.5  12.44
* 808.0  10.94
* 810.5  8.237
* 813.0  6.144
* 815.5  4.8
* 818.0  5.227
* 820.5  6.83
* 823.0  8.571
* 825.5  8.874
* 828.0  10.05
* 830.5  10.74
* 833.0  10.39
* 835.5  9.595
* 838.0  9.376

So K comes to 6.22 km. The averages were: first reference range 10.9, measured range 8.38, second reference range 9.25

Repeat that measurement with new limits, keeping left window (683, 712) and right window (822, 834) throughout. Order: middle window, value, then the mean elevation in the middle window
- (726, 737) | 0.8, 10.1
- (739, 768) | 1.7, 9.95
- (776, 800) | 4.4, 8.28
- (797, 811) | -1.9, 11.3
